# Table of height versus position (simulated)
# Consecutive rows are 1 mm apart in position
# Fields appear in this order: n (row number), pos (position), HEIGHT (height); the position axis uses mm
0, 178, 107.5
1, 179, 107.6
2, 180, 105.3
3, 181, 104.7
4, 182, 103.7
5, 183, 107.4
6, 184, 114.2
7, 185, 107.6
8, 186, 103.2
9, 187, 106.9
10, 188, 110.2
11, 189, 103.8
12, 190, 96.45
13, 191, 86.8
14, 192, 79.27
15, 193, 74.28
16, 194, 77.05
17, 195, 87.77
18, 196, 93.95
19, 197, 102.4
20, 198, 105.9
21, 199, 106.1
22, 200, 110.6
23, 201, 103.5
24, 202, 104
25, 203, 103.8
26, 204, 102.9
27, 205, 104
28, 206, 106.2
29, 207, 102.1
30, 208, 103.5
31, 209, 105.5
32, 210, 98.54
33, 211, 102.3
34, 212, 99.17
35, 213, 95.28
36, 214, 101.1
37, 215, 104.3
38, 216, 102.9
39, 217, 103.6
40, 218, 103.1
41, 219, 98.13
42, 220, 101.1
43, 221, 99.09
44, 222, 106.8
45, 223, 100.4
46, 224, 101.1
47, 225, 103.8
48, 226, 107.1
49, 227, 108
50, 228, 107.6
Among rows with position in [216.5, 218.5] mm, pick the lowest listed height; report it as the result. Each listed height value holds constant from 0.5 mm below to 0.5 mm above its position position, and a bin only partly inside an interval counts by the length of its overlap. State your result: 103.1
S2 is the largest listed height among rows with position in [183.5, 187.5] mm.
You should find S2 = 114.2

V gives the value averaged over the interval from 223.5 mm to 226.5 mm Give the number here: 104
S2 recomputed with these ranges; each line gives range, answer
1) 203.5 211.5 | 106.2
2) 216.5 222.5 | 106.8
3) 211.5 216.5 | 104.3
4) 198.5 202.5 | 110.6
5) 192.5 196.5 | 93.95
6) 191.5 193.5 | 79.27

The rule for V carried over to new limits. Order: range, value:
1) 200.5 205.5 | 104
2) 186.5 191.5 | 101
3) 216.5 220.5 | 101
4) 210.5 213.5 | 98.9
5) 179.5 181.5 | 105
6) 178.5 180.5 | 106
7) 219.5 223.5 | 102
